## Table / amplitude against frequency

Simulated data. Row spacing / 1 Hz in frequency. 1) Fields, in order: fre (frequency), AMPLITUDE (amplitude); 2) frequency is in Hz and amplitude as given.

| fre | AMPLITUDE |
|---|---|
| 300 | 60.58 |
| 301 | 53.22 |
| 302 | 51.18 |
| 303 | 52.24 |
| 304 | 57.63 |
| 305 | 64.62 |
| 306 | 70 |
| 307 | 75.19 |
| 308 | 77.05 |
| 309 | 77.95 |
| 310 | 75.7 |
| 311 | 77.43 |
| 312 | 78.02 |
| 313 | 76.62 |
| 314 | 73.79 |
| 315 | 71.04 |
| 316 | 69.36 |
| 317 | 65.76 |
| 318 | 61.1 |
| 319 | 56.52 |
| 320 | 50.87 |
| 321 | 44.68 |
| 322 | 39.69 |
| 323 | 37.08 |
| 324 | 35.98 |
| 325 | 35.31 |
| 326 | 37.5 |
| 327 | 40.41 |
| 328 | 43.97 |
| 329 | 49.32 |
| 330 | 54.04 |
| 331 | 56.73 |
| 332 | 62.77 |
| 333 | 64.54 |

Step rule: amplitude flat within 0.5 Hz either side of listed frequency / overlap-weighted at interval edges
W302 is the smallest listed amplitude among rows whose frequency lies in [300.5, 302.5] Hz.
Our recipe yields 51.18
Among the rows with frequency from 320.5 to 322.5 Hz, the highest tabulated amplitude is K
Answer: 44.68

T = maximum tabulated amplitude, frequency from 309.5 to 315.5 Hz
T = 78.02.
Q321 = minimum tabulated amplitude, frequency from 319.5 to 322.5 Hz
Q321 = 39.69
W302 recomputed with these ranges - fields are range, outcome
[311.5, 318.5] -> 61.1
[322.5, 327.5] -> 35.31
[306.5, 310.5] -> 75.19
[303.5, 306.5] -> 57.63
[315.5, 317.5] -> 65.76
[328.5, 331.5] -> 49.32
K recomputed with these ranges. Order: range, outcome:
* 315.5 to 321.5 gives 69.36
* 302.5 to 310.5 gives 77.95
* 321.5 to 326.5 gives 39.69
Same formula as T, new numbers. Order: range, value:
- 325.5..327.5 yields 40.41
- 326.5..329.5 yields 49.32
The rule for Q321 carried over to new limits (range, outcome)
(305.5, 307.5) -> 70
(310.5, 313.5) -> 76.62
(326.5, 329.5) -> 40.41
